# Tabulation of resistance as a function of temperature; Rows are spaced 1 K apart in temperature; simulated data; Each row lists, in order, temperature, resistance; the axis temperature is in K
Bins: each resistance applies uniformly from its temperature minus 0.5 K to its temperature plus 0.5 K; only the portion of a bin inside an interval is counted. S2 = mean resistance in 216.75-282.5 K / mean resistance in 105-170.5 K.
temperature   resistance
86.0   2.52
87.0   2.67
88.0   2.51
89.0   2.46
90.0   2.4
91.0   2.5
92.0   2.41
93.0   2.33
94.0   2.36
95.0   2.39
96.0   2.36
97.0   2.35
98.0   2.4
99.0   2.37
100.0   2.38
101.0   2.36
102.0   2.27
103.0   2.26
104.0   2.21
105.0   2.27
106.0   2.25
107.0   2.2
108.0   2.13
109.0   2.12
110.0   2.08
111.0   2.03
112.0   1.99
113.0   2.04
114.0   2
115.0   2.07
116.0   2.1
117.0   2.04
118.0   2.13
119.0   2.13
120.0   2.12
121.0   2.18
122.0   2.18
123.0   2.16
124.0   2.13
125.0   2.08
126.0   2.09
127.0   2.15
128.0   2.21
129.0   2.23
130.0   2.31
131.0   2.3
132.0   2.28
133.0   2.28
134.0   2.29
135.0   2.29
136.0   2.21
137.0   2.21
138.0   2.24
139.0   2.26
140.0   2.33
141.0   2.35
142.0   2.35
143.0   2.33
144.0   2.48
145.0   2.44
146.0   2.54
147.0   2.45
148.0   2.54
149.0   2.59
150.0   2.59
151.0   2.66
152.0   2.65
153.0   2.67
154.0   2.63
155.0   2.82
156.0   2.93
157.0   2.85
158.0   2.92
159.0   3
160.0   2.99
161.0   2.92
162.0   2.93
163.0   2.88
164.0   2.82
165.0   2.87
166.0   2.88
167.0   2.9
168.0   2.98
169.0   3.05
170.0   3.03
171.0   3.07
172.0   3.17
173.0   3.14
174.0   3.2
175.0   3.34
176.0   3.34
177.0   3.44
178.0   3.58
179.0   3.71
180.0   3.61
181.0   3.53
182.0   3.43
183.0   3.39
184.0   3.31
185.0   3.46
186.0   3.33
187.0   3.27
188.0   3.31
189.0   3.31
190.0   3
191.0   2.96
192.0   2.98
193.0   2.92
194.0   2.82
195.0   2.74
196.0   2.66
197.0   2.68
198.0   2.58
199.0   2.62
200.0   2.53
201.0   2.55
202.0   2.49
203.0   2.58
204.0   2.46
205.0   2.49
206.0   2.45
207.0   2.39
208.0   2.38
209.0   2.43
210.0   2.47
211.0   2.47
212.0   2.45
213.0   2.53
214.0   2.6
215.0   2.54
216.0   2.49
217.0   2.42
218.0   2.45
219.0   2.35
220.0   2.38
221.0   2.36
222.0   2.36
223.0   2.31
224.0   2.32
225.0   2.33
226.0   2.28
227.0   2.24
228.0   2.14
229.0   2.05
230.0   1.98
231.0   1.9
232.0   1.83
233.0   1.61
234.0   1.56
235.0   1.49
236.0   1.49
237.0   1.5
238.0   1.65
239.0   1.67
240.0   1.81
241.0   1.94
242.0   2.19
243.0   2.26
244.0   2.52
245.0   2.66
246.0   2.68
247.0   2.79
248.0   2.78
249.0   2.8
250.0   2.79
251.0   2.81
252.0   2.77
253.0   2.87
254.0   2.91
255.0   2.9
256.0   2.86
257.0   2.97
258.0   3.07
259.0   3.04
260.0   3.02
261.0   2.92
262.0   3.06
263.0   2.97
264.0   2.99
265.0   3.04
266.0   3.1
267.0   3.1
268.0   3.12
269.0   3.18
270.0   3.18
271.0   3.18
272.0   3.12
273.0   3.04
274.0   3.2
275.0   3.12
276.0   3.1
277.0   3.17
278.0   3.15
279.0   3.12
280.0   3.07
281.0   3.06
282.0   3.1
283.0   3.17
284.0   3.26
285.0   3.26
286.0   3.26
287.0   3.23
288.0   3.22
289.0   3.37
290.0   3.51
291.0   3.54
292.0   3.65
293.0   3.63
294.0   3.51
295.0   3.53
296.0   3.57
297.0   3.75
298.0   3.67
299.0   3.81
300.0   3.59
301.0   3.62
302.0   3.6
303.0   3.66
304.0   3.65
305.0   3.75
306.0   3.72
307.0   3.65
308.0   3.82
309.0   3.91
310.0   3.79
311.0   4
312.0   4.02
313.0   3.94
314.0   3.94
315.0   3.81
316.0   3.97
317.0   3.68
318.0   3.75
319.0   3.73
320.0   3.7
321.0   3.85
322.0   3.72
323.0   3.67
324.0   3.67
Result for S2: 1.1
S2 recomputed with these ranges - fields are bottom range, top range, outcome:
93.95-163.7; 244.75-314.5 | 1.39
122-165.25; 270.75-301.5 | 1.34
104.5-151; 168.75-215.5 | 1.31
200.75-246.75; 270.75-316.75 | 1.57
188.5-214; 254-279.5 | 1.16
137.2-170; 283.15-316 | 1.35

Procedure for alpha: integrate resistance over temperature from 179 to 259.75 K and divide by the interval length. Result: 2.56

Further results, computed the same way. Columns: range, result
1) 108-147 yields 2.21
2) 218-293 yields 2.7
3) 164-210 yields 2.98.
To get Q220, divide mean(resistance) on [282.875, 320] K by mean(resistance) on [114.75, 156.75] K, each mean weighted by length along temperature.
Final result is 1.56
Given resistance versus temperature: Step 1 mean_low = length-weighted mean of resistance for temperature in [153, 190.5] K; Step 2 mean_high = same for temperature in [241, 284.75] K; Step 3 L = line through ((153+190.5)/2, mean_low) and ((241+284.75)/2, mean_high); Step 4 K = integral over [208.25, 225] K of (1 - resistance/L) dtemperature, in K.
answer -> 3.39 K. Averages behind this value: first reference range 3.14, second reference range 2.95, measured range 2.43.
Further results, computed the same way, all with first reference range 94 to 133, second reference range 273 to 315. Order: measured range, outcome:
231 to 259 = 7.2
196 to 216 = 2.5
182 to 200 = -1.7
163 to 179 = -3.2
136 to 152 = 0.0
